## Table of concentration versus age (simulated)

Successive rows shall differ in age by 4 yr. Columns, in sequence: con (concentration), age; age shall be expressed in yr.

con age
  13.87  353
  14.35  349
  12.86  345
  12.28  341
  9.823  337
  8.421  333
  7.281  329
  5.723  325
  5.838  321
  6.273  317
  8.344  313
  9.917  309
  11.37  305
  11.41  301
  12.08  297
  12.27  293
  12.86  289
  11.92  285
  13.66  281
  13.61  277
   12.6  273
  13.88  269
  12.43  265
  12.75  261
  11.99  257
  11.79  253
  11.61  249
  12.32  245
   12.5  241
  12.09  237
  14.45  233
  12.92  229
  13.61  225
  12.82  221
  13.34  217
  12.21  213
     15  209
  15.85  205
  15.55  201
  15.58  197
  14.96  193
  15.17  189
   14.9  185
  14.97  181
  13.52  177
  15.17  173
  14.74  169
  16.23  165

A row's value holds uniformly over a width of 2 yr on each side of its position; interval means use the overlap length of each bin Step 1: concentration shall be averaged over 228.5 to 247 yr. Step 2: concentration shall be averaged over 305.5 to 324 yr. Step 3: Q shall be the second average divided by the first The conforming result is 0.61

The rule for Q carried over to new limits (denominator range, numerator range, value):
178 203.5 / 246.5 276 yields 0.82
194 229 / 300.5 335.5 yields 0.58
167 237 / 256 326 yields 0.78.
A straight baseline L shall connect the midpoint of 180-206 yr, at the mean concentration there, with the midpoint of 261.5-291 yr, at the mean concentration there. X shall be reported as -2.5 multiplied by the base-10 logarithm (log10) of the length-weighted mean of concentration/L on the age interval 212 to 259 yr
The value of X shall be 0.12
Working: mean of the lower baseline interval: 15.3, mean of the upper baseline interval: 13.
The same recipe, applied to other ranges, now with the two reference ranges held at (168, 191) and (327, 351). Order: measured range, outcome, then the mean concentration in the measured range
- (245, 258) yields 0.10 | 11.9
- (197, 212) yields -0.08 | 15.3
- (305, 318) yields 0.29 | 8.82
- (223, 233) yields 0.00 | 13.5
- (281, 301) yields -0.03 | 12.3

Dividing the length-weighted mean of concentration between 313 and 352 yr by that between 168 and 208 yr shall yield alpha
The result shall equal 0.62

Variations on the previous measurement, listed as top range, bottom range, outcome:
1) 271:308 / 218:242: 0.94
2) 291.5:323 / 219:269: 0.76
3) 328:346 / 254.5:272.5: 0.80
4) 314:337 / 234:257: 0.58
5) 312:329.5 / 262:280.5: 0.50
